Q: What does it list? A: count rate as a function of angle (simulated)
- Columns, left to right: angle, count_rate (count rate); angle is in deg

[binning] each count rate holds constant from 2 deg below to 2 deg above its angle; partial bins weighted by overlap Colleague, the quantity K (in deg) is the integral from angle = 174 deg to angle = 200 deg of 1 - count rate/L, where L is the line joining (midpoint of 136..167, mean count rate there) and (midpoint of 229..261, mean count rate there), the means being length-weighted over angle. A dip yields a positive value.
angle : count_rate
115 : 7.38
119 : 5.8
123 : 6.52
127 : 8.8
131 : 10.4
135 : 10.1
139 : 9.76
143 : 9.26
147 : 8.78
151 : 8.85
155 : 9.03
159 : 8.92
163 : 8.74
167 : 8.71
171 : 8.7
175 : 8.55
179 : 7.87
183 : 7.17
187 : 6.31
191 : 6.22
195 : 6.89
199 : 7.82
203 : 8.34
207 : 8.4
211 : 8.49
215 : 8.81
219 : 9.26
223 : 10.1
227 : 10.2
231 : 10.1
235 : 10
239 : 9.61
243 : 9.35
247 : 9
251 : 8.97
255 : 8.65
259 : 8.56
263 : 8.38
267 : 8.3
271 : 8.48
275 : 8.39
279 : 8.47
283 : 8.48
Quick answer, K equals 5.6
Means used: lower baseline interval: 9.06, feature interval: 7.19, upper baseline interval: 9.28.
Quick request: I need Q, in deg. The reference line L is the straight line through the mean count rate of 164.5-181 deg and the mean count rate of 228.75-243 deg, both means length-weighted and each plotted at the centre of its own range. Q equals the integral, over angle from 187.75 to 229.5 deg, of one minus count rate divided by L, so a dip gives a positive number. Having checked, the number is 3.9 deg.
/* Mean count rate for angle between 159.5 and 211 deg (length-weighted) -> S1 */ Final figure 7.87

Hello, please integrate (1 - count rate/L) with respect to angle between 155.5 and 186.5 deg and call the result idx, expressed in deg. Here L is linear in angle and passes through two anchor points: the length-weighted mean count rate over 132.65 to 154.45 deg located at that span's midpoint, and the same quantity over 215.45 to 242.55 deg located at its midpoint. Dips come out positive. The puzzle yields 3.8 deg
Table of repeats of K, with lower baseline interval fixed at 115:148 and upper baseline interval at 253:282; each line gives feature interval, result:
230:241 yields -1.80 deg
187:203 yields 2.75 deg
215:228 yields -1.77 deg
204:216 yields -0.01 deg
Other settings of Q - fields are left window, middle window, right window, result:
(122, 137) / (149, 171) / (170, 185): -1.1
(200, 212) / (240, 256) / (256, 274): -1.2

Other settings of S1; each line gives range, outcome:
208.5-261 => 9.31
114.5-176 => 8.68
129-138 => 10.2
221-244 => 9.92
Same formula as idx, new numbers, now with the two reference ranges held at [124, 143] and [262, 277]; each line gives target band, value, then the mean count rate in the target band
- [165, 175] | 0.60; 8.67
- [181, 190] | 2.39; 6.68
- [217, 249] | -3.69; 9.7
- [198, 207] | 0.78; 8.18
